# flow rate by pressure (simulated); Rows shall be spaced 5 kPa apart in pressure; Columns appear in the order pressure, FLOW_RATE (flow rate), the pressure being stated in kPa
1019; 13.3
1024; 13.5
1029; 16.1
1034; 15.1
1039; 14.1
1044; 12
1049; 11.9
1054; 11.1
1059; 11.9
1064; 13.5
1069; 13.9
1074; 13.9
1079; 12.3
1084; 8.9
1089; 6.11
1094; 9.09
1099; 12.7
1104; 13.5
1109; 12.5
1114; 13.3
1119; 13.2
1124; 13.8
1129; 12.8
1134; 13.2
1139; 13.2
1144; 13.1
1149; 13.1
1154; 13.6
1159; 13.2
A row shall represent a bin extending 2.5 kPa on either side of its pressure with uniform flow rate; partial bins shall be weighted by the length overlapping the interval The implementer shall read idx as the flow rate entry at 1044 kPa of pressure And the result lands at 12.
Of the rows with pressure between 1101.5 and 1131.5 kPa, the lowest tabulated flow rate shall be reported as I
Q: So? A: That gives 12.5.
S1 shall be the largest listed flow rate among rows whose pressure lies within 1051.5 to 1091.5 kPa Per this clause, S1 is 13.9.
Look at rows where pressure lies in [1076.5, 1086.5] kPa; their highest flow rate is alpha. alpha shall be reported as 12.3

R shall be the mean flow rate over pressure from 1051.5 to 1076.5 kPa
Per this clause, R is 12.9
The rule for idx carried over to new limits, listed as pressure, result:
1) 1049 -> 11.9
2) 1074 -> 13.9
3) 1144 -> 13.1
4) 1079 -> 12.3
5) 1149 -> 13.1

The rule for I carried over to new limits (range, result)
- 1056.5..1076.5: 11.9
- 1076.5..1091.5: 6.11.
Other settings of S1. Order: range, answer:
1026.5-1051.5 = 16.1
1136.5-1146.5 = 13.2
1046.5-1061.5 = 11.9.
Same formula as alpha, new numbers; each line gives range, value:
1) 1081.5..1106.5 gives 13.5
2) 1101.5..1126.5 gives 13.8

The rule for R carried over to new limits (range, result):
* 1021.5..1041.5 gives 14.7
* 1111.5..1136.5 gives 13.3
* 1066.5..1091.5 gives 11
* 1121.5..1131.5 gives 13.3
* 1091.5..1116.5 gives 12.2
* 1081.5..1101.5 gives 9.2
